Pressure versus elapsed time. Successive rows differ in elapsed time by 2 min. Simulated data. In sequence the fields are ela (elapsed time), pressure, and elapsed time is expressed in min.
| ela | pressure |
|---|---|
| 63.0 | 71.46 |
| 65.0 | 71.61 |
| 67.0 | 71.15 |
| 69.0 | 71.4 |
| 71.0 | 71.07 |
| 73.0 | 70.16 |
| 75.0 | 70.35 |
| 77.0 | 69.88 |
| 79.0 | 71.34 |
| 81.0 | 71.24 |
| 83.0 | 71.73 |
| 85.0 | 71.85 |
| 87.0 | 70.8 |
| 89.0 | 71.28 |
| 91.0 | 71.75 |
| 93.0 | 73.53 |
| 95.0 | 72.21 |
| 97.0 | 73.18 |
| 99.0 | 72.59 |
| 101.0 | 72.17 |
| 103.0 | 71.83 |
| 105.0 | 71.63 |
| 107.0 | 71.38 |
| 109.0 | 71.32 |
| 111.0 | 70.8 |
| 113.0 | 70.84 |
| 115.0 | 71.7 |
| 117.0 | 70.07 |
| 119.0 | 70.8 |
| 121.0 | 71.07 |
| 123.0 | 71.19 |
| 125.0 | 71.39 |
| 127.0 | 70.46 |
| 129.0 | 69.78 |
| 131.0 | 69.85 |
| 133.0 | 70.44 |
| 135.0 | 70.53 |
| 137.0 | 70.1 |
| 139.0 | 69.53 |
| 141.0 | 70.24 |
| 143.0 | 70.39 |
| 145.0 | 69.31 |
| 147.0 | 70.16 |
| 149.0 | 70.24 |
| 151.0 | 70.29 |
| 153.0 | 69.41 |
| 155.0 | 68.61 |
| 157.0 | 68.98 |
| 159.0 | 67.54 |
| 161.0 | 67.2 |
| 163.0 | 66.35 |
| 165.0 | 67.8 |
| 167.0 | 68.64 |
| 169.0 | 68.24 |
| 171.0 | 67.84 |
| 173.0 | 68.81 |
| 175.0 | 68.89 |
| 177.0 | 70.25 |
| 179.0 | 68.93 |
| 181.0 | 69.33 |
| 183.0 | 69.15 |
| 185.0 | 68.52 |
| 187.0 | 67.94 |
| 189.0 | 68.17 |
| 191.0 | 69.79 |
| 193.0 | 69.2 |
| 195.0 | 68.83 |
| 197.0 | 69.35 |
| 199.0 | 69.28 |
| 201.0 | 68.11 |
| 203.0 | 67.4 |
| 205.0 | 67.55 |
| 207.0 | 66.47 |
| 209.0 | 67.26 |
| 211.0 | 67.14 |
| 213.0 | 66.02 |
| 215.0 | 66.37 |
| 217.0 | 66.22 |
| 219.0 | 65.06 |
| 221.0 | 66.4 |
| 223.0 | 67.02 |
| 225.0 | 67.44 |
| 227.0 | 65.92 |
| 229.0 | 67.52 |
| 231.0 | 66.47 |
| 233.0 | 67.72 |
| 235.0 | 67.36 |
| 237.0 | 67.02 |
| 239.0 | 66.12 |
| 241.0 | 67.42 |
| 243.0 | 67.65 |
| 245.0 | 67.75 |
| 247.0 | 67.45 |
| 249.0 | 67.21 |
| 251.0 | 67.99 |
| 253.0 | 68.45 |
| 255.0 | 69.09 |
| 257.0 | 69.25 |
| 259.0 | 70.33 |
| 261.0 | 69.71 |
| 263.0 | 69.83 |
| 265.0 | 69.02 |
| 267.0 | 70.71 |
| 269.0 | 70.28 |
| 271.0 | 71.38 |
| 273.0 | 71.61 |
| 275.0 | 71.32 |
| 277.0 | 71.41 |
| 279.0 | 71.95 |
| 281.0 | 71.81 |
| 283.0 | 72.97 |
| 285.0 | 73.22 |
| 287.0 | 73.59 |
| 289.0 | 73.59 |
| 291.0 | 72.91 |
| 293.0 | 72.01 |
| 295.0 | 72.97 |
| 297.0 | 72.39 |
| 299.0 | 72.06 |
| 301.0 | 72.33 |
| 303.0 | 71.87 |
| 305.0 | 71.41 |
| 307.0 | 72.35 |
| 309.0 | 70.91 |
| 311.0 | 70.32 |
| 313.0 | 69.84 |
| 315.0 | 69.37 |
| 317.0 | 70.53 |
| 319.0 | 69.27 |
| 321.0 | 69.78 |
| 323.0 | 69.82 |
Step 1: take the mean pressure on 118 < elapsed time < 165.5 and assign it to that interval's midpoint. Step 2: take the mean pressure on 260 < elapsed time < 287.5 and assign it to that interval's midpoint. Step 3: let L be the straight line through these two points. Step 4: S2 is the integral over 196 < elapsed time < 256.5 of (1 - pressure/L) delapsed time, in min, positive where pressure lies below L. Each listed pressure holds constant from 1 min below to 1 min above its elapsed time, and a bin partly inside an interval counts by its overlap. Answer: 2.9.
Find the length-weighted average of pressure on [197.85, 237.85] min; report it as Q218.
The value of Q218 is 67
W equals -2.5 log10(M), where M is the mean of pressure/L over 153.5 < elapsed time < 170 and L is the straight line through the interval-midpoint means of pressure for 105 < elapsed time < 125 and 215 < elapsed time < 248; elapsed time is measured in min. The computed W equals 0.02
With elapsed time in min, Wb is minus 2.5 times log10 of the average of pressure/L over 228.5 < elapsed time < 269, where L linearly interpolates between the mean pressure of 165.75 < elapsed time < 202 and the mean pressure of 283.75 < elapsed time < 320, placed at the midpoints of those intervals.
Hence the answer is 0.03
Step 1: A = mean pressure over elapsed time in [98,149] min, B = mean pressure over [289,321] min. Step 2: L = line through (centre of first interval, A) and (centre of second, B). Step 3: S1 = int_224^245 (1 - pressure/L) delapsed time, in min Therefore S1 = 1.2 min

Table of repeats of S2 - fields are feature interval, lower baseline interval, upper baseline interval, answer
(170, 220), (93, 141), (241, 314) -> 2.0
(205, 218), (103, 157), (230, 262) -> 0.4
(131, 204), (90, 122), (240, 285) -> 2.0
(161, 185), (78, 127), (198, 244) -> 0.1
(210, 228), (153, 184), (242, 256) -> 0.5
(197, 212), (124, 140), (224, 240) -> 0.0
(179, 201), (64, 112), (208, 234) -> -0.4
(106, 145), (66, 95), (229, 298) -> 0.2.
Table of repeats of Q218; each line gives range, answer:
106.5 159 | 70.3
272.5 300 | 72.4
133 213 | 68.8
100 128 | 71.2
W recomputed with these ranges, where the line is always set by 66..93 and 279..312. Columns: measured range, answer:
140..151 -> 0.022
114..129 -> 0.008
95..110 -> -0.011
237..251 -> 0.074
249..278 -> 0.033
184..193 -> 0.047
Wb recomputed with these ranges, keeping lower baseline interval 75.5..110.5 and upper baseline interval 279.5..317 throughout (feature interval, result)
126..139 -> 0.025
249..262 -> 0.045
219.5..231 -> 0.080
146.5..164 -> 0.048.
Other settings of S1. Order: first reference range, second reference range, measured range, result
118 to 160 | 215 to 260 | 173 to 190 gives 0.00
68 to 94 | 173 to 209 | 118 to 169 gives 0.13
